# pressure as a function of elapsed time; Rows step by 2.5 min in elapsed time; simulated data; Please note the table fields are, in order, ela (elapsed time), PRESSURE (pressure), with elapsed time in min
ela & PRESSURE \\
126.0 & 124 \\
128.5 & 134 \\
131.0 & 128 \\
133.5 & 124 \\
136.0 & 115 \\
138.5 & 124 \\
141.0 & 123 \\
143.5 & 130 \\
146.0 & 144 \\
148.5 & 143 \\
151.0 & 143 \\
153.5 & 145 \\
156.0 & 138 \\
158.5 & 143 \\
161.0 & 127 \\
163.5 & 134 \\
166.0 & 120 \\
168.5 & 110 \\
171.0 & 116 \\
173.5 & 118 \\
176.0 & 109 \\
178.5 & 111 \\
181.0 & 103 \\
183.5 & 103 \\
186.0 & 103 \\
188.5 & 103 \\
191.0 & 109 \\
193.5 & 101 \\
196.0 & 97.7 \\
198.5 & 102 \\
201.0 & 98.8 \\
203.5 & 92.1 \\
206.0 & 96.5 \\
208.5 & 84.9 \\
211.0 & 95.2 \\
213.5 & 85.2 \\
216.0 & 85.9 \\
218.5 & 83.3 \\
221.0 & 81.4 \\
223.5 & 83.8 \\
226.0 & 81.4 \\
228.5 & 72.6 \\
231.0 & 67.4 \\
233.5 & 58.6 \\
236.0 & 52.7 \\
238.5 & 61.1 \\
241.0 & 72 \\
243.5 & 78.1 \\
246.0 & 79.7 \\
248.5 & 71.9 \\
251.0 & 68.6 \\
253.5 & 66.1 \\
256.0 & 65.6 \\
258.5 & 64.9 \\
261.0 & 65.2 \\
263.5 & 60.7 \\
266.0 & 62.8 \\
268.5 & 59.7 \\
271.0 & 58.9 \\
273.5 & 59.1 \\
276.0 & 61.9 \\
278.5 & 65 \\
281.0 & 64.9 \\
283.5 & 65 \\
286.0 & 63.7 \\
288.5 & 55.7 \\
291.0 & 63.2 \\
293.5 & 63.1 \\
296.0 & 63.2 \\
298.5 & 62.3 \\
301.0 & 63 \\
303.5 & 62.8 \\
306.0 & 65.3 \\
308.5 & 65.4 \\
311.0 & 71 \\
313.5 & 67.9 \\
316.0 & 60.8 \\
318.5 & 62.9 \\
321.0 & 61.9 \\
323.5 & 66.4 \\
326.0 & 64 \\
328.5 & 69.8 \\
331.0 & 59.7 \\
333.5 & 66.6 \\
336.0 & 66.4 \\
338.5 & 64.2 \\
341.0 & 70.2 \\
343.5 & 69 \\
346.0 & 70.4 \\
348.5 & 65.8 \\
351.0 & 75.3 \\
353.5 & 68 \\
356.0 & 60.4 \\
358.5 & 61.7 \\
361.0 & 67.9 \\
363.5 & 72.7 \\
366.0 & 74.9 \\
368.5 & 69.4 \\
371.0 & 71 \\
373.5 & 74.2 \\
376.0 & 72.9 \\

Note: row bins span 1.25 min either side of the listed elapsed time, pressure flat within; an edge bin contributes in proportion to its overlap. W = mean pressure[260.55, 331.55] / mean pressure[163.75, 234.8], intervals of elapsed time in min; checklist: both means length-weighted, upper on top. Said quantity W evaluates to 0.66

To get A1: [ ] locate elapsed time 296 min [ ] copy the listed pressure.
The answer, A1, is 63.2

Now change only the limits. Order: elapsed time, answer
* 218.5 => 83.3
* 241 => 72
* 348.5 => 65.8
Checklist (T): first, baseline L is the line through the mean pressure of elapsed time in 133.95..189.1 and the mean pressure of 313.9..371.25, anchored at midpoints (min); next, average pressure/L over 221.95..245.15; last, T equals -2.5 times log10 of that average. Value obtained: 0.40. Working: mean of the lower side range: 123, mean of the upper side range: 66.9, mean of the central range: 70.1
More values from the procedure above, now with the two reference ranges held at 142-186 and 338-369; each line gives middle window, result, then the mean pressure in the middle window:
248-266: 0.427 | 65.7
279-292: 0.380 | 62.6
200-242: 0.337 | 79.5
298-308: 0.297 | 63.6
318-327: 0.214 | 63.9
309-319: 0.216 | 65.8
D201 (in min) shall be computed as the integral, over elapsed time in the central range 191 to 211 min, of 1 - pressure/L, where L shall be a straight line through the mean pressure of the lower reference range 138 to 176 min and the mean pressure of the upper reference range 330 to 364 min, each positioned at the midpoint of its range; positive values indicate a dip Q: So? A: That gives 3.2 min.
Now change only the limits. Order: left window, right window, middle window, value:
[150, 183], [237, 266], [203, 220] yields 1.0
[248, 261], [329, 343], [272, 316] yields 1.9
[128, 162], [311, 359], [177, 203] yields 3.2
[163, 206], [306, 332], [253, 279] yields 6.1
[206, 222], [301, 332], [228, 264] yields 5.8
